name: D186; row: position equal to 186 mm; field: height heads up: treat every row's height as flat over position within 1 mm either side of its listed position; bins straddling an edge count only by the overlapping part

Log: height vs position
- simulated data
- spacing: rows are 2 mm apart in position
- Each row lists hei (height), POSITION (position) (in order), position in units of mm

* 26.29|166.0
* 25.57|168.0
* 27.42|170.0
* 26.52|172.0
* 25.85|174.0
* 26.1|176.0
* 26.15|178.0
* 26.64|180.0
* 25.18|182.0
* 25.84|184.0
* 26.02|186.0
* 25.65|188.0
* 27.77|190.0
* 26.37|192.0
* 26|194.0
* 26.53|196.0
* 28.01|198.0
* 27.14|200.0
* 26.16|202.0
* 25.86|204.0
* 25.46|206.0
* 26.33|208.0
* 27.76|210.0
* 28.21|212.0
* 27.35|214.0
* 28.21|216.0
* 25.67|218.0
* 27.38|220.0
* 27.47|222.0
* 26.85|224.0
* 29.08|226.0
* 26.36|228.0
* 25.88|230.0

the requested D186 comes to 26.02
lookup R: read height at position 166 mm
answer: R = 26.29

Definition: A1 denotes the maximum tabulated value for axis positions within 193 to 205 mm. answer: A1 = 28.01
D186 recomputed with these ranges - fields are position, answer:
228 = 26.36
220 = 27.38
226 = 29.08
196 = 26.53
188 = 25.65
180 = 26.64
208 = 26.33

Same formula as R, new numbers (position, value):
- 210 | 27.76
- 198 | 28.01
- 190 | 27.77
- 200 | 27.14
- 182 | 25.18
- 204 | 25.86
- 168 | 25.57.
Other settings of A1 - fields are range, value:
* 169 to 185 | 27.42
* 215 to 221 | 28.21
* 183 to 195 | 27.77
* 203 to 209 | 26.33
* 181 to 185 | 25.84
